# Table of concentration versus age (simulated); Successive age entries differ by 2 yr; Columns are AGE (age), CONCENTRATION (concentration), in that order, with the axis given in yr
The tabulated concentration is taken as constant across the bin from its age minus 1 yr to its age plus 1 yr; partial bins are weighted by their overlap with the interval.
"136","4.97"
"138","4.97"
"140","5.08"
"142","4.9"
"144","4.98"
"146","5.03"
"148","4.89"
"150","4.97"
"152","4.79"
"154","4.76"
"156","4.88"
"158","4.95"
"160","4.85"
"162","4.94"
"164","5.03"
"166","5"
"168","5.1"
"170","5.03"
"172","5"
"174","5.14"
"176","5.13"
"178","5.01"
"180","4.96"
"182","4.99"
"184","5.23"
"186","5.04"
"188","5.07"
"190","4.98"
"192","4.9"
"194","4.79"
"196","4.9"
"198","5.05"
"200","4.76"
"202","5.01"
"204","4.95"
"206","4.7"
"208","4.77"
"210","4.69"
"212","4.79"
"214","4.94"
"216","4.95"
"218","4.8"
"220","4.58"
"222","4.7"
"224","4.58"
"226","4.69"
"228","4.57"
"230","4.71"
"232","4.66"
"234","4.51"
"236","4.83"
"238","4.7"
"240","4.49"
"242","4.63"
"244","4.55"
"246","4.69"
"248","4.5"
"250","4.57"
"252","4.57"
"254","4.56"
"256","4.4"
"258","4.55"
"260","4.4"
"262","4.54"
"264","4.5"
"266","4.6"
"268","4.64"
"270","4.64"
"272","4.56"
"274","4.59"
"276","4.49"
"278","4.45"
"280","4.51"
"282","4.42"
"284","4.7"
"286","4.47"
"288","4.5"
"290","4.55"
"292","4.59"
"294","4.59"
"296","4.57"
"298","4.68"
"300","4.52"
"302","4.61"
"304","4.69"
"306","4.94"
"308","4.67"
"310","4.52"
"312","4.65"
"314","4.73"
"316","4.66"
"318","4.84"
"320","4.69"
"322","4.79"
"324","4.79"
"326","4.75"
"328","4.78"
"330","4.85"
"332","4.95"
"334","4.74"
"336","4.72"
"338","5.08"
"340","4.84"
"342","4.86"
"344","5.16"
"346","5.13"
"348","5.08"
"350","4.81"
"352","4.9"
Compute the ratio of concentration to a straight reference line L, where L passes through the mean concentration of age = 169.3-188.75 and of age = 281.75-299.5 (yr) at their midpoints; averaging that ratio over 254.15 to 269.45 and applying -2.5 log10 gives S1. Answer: 0.04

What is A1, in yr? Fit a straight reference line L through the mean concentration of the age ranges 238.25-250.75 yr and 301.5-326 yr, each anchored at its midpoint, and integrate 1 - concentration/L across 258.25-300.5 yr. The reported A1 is 0.9 yr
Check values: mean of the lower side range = 4.58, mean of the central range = 4.55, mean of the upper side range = 4.72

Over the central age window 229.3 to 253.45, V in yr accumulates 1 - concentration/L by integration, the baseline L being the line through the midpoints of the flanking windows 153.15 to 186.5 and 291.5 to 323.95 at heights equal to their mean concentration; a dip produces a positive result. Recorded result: 1.09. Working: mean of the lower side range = 5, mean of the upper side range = 4.68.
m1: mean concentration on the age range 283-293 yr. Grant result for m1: 4.56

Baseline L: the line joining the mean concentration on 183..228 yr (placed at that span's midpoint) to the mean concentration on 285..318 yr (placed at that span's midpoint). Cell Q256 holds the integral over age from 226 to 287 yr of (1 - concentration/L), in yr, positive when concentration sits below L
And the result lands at 2.1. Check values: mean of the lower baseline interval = 4.85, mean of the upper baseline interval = 4.63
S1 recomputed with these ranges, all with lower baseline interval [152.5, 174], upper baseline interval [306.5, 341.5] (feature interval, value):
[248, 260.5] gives 0.08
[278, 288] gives 0.07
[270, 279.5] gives 0.07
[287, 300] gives 0.05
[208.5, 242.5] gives 0.04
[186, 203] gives 0.00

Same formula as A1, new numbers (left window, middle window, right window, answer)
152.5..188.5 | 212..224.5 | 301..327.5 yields 0.36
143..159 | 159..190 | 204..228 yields -1.18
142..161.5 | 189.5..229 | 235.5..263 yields -0.83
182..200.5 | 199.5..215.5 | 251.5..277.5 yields 0.15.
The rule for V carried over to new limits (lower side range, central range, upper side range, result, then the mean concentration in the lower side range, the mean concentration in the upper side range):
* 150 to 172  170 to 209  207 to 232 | -1.1 yr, 4.94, 4.73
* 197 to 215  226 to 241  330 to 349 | 0.7 yr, 4.85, 4.95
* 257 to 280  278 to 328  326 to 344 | 0.7 yr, 4.54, 4.86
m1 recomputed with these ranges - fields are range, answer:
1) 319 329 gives 4.76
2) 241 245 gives 4.59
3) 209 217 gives 4.84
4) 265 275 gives 4.61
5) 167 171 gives 5.06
